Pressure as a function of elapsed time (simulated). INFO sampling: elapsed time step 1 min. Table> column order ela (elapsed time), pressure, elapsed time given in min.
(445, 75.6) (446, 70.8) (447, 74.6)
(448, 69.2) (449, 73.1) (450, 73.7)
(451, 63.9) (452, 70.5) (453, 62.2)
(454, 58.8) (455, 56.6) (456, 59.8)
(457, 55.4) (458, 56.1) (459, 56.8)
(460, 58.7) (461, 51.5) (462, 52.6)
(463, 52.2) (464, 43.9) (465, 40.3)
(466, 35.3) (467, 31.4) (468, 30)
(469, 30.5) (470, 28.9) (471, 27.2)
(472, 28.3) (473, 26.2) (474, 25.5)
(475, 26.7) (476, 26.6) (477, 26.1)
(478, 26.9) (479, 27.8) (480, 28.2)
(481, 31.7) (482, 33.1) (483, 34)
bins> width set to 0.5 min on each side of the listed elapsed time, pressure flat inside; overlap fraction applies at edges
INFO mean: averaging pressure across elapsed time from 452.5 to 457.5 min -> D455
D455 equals 58.6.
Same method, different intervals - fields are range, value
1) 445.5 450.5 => 72.3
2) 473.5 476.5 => 26.3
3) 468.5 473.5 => 28.2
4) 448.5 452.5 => 70.3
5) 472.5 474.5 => 25.9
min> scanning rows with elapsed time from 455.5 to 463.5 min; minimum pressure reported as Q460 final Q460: 51.5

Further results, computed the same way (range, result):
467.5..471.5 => 27.2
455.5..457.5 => 55.4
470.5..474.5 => 25.5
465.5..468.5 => 30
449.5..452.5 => 63.9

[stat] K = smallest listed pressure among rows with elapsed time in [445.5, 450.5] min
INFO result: 69.2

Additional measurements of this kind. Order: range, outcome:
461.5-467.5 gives 31.4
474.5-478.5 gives 26.1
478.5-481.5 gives 27.8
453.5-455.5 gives 56.6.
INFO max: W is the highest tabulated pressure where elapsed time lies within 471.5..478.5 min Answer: 28.3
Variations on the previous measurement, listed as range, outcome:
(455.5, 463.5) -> 59.8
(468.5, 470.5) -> 30.5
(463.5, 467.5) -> 43.9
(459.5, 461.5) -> 58.7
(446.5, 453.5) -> 74.6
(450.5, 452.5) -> 70.5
